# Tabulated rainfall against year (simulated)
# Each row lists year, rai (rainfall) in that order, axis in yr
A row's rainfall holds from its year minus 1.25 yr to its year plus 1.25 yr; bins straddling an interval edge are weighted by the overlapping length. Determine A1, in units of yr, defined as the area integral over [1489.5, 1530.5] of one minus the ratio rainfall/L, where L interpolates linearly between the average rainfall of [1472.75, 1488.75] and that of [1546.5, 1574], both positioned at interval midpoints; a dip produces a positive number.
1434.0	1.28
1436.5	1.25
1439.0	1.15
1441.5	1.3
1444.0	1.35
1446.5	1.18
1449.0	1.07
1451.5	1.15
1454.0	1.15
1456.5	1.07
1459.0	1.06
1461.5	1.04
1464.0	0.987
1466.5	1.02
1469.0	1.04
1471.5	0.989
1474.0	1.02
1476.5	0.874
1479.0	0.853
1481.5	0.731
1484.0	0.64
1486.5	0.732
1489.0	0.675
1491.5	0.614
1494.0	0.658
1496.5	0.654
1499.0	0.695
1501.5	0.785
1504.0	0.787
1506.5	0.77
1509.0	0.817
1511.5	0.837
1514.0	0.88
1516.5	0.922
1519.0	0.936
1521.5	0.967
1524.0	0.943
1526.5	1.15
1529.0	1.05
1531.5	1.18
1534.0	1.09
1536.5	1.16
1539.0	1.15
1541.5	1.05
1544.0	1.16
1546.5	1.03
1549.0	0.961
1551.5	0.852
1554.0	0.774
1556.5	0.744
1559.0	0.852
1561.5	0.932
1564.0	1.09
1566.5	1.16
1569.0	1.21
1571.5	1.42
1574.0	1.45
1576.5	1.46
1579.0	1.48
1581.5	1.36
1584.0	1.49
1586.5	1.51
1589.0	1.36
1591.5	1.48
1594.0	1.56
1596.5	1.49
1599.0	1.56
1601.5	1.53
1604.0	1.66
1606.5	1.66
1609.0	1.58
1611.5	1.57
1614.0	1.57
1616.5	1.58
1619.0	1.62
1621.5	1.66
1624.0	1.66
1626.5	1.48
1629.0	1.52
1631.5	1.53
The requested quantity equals 2.1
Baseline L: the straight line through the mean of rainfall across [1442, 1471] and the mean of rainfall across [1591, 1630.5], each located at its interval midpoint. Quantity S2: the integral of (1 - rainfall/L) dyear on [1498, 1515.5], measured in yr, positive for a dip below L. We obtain 6.4 yr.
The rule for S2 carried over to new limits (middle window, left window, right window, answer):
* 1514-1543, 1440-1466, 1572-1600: 6.1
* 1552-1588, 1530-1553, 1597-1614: 3.0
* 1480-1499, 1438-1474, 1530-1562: 7.0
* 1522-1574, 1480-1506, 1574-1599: 3.9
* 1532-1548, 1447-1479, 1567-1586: 2.2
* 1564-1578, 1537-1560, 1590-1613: -1.2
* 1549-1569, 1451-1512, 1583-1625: 5.7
